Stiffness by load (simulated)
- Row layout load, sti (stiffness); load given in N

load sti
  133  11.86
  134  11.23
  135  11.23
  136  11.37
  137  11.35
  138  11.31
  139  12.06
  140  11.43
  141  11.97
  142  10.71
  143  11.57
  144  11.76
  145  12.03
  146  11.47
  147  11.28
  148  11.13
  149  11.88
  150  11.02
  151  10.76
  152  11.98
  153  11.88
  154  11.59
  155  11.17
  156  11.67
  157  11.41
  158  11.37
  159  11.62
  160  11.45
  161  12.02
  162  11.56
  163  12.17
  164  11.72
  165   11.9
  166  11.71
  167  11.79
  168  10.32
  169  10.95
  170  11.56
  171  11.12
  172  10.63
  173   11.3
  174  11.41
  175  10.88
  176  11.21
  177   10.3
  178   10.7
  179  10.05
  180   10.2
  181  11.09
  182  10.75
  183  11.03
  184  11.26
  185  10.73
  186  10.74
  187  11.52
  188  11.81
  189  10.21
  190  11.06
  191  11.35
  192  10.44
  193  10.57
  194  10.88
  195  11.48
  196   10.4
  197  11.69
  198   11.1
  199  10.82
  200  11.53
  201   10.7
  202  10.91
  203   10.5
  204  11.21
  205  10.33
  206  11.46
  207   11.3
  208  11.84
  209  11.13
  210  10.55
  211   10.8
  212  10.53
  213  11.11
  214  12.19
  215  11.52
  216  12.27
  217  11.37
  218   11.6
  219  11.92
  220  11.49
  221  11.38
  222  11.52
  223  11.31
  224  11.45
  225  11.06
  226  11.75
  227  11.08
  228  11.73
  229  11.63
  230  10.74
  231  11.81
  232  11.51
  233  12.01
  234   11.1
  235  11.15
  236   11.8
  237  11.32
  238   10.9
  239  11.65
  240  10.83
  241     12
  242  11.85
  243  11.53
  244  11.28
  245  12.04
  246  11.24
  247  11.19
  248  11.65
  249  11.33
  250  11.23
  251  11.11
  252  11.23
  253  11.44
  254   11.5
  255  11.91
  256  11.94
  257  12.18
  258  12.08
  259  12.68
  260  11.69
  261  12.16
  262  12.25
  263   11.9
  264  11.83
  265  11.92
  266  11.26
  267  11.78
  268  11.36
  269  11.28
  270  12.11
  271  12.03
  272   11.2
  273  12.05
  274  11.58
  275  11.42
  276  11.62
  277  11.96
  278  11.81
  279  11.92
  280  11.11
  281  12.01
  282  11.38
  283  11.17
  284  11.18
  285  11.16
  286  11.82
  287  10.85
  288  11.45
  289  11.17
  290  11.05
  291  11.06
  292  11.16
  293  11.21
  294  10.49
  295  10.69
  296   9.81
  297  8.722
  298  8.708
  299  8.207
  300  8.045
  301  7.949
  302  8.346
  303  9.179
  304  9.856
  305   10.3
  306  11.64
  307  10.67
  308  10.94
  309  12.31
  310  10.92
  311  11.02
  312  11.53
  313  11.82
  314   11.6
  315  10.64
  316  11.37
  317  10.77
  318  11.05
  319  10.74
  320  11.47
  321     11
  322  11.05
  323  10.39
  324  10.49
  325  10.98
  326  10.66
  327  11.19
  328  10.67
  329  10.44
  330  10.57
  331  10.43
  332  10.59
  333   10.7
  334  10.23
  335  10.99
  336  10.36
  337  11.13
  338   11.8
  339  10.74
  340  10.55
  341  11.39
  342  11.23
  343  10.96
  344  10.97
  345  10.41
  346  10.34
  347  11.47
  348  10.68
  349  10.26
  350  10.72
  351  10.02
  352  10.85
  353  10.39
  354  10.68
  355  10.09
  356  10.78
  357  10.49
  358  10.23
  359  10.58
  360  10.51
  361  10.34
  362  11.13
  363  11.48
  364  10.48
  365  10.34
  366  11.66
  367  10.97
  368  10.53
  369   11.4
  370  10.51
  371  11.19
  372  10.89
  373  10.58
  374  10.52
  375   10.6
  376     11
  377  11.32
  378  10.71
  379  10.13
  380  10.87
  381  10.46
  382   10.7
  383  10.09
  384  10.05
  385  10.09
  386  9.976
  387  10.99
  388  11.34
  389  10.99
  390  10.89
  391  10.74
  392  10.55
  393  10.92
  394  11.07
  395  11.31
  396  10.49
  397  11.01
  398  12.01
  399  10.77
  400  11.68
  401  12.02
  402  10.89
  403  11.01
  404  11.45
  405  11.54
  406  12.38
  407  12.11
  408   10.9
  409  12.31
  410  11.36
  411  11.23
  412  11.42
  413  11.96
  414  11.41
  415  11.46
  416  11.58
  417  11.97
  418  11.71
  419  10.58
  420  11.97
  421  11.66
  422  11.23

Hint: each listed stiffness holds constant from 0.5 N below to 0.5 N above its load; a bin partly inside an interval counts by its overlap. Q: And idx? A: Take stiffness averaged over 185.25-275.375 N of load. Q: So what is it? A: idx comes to 11.4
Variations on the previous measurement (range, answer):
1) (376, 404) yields 10.9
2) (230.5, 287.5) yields 11.6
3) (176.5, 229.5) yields 11.1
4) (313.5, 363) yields 10.8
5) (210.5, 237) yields 11.5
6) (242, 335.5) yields 11.1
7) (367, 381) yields 10.8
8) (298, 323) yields 10.5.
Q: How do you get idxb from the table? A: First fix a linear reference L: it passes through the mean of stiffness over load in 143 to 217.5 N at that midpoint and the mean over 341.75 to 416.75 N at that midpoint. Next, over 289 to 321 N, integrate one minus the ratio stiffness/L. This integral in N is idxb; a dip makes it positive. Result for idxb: 1.7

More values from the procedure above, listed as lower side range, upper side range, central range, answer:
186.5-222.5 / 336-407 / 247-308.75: -0.34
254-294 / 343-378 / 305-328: 0.21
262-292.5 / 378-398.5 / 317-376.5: 1.46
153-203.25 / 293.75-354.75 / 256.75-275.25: -1.79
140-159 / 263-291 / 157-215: 1.95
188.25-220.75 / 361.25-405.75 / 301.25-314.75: 0.34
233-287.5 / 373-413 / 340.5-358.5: 0.88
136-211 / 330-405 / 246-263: -1.04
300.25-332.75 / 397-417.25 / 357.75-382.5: 0.95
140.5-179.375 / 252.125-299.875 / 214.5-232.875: -0.29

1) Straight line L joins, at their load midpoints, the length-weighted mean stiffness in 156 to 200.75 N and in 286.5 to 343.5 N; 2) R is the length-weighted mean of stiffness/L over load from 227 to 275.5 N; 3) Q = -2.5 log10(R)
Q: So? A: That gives -0.07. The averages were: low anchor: 11.1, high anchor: 10.6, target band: 11.6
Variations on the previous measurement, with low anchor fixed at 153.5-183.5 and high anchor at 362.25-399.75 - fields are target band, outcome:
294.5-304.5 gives 0.22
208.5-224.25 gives -0.02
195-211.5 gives 0.01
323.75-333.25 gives 0.02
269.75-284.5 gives -0.06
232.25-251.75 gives -0.03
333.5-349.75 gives 0.00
